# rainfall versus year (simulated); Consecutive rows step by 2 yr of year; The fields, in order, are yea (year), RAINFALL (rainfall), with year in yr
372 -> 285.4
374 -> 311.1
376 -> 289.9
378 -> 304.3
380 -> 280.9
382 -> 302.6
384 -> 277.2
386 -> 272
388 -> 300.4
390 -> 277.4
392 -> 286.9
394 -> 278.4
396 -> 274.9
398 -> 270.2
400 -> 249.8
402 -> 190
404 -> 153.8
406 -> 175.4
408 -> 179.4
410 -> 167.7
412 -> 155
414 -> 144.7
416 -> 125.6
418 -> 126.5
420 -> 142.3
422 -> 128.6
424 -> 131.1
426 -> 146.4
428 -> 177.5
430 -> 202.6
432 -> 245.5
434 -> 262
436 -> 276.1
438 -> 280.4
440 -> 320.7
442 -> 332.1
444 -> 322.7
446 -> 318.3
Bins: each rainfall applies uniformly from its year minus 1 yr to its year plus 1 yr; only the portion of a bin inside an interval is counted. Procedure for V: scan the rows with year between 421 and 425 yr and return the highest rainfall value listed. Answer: 131.1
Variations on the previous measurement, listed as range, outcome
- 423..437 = 276.1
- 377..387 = 304.3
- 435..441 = 320.7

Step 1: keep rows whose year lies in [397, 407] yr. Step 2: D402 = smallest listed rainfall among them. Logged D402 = 153.8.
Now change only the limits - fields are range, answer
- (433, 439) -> 262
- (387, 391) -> 277.4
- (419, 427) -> 128.6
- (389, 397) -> 274.9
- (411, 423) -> 125.6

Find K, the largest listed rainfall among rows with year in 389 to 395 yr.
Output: 286.9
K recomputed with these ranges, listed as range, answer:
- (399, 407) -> 249.8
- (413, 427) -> 146.4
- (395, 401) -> 274.9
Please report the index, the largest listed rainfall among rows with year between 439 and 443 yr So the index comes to 332.1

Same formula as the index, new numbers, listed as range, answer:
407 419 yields 179.4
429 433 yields 245.5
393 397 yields 278.4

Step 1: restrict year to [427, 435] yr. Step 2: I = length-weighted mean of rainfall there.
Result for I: 222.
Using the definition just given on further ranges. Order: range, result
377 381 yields 293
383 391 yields 282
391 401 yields 272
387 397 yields 284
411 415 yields 150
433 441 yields 285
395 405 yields 228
